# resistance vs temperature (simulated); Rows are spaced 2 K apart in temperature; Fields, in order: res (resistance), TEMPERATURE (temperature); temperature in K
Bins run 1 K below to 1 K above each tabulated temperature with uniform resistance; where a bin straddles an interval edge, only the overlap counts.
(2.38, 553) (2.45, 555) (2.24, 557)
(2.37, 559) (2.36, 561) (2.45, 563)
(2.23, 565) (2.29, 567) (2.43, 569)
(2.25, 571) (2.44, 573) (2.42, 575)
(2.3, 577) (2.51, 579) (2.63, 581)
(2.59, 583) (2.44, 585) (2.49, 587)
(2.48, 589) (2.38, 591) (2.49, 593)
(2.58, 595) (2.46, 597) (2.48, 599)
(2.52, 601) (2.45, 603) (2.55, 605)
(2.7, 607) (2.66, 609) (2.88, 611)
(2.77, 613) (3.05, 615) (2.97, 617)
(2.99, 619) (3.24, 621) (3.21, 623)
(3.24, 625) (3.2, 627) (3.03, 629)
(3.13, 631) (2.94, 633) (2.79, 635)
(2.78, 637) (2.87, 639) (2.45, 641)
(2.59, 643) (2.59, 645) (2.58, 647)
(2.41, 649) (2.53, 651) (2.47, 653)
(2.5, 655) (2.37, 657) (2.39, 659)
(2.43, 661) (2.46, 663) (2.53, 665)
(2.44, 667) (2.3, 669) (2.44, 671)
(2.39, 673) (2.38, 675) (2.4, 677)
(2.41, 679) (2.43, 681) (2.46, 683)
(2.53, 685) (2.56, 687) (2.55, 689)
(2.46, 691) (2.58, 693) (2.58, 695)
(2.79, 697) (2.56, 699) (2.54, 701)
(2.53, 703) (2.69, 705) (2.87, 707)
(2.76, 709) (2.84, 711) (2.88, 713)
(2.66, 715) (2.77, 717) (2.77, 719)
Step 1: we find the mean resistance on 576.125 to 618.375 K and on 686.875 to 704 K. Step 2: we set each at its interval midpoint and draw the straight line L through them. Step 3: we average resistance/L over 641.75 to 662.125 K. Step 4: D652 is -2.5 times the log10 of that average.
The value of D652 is 0.04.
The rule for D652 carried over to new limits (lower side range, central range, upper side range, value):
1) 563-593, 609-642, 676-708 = -0.19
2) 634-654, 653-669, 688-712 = 0.08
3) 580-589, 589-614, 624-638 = 0.06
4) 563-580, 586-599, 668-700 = -0.04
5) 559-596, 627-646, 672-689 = -0.16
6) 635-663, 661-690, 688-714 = 0.07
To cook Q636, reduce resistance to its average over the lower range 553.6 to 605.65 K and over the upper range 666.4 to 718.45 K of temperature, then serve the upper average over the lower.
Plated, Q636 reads 1.1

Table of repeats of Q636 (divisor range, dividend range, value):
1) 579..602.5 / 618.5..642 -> 1.19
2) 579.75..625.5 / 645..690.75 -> 0.91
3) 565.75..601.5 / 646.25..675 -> 1.00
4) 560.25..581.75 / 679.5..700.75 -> 1.07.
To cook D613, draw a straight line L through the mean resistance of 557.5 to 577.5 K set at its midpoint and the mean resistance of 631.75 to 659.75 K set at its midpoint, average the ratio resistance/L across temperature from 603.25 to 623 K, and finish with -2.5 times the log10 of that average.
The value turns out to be -0.15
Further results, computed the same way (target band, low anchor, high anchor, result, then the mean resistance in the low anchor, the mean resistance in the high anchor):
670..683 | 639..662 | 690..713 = 0.07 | 2.5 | 2.66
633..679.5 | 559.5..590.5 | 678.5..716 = 0.02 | 2.42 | 2.62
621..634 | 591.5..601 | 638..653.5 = -0.23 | 2.5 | 2.56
